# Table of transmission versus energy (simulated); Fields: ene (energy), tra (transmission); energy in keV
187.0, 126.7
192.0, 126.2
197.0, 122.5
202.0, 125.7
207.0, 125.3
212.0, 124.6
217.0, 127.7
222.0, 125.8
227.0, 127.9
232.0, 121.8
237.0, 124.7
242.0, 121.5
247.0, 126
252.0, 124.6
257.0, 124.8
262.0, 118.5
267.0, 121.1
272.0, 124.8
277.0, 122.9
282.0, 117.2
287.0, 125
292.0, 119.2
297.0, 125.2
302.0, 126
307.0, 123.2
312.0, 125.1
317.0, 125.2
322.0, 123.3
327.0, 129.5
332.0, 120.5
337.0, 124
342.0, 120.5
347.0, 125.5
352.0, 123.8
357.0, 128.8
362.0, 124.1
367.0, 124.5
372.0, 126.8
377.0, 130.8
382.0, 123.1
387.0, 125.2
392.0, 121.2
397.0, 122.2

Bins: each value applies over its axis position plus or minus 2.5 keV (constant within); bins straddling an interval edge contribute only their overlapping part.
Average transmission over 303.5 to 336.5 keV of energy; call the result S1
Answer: 124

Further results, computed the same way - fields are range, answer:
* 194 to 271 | 124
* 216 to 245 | 125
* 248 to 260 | 125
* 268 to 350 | 124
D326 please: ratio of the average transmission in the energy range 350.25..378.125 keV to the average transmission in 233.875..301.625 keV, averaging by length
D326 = 1.03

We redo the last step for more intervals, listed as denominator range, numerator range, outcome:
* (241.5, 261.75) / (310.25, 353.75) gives 1.00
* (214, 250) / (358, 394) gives 1.00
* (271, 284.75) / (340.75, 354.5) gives 1.02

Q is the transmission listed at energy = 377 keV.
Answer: 130.8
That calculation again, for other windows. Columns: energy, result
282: 117.2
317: 125.2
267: 121.1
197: 122.5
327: 129.5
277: 122.9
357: 128.8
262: 118.5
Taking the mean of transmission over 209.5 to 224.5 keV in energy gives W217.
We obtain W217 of 126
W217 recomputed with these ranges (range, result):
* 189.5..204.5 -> 125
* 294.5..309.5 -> 125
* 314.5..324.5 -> 124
